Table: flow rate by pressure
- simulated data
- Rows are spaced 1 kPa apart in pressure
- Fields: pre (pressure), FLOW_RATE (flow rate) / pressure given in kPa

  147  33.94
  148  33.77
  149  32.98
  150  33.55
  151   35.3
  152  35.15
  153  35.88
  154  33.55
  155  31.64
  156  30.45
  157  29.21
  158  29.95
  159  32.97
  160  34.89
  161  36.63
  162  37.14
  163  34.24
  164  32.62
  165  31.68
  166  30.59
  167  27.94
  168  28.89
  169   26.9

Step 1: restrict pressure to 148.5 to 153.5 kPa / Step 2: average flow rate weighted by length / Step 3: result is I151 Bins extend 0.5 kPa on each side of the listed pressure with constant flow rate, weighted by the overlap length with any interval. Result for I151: 34.6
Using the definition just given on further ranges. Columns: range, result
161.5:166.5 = 33.3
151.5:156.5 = 33.3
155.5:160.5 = 31.5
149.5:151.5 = 34.4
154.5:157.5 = 30.4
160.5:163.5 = 36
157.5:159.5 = 31.5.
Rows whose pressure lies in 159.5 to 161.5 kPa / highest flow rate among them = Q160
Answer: 36.63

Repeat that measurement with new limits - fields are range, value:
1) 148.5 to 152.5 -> 35.3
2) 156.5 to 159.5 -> 32.97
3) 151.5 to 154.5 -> 35.88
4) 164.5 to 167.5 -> 31.68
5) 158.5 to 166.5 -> 37.14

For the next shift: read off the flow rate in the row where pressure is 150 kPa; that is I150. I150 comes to 33.55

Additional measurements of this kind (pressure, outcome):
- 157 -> 29.21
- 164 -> 32.62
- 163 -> 34.24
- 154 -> 33.55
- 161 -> 36.63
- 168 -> 28.89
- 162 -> 37.14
